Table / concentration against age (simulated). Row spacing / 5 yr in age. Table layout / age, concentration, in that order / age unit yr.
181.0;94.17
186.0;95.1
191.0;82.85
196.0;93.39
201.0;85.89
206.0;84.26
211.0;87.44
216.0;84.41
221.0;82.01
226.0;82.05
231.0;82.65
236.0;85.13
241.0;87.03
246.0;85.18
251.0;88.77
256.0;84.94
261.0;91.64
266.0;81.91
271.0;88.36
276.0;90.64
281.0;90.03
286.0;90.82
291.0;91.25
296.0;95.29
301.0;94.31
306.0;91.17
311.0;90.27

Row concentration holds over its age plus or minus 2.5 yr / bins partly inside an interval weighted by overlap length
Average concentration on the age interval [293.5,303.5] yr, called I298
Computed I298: 94.8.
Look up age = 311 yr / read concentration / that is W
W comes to 90.27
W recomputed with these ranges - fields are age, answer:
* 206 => 84.26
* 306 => 91.17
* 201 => 85.89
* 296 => 95.29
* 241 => 87.03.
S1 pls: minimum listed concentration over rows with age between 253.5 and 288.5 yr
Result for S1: 81.91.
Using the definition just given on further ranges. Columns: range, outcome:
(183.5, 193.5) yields 82.85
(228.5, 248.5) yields 82.65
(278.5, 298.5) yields 90.03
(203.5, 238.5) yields 82.01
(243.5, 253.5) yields 85.18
